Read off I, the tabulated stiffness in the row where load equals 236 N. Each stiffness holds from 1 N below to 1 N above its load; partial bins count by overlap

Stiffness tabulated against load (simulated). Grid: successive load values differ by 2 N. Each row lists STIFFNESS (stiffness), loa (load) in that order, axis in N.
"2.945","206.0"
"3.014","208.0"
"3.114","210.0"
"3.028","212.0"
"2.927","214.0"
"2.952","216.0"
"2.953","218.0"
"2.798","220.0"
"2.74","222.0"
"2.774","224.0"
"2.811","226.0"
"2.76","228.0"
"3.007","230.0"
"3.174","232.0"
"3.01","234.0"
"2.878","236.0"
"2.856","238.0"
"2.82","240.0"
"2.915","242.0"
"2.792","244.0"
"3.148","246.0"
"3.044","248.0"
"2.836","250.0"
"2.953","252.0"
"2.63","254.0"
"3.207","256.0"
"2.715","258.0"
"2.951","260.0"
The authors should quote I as 2.878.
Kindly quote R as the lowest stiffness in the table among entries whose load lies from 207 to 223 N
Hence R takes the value 2.74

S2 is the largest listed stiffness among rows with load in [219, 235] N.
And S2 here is 3.174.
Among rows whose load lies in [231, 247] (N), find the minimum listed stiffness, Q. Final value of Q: 2.792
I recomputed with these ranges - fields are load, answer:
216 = 2.952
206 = 2.945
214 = 2.927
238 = 2.856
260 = 2.951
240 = 2.82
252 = 2.953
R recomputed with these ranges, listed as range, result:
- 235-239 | 2.856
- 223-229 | 2.76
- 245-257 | 2.63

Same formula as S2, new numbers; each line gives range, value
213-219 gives 2.953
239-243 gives 2.915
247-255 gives 3.044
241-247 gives 3.148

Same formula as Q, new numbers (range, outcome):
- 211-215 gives 2.927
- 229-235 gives 3.007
